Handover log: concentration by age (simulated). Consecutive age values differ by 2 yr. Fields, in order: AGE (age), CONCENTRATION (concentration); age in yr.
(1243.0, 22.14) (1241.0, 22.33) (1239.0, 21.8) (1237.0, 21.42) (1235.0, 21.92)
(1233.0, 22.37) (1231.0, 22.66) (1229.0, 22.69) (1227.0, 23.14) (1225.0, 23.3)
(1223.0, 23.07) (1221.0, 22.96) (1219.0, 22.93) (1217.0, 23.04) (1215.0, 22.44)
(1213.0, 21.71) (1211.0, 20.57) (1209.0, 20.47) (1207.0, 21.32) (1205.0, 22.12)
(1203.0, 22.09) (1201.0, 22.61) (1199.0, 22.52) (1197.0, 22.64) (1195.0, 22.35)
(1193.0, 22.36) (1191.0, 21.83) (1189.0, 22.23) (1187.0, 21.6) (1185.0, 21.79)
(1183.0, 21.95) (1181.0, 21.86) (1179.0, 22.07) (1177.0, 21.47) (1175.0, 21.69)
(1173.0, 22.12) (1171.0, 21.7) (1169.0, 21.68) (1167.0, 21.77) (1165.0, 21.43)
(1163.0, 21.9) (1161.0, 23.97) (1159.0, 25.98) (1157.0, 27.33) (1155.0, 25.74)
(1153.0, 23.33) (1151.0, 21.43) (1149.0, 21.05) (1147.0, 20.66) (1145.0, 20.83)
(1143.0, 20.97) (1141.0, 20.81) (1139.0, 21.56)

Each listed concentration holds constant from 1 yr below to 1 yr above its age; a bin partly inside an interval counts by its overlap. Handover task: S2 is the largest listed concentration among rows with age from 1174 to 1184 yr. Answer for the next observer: 22.07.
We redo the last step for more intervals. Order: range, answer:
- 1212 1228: 23.3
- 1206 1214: 21.71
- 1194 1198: 22.64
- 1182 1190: 22.23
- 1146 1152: 21.43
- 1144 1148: 20.83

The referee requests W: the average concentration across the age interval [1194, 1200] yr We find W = 22.5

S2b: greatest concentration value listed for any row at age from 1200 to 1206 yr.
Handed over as 22.61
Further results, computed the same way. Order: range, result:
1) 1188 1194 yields 22.36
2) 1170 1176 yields 22.12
